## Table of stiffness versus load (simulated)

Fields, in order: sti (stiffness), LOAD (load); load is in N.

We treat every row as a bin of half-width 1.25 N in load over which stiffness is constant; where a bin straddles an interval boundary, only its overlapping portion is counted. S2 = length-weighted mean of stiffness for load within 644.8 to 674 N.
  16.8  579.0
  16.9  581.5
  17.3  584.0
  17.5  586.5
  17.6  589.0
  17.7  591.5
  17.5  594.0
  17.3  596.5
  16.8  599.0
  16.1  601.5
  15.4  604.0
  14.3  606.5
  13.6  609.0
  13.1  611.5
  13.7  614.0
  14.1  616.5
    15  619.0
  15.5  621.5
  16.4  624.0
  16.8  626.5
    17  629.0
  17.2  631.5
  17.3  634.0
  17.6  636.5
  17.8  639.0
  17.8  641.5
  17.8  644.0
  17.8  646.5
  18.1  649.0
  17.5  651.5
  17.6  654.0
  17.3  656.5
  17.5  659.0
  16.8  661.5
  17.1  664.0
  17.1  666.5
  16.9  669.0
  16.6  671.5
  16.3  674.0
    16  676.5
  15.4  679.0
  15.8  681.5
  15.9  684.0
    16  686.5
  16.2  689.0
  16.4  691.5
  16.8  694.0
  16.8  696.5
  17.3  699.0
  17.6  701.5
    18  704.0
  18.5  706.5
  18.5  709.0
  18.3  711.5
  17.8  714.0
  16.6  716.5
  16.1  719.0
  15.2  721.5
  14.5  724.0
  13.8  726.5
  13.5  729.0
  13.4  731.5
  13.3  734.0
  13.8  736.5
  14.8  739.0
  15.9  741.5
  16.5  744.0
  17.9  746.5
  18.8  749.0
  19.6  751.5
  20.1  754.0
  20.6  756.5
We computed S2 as 17.3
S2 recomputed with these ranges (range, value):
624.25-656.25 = 17.5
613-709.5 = 16.8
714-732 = 15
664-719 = 16.9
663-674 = 16.8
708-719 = 17.6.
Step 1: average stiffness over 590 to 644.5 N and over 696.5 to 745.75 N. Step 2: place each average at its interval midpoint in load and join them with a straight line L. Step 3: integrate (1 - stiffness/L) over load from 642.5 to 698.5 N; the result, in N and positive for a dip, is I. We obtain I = -2.6 N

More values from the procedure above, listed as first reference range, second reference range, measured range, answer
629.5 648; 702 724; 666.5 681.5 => 0.98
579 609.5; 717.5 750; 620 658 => -2.73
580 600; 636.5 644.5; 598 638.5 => 4.44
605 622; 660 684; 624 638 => -2.17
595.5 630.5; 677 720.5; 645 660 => -1.46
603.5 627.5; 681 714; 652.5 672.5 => -1.25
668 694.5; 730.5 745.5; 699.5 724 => -2.96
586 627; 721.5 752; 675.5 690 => -0.33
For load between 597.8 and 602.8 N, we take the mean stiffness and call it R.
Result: 16.4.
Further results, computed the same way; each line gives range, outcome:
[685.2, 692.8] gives 16.2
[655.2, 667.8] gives 17.2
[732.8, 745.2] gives 14.9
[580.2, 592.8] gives 17.4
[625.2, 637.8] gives 17.2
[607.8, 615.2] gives 13.5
